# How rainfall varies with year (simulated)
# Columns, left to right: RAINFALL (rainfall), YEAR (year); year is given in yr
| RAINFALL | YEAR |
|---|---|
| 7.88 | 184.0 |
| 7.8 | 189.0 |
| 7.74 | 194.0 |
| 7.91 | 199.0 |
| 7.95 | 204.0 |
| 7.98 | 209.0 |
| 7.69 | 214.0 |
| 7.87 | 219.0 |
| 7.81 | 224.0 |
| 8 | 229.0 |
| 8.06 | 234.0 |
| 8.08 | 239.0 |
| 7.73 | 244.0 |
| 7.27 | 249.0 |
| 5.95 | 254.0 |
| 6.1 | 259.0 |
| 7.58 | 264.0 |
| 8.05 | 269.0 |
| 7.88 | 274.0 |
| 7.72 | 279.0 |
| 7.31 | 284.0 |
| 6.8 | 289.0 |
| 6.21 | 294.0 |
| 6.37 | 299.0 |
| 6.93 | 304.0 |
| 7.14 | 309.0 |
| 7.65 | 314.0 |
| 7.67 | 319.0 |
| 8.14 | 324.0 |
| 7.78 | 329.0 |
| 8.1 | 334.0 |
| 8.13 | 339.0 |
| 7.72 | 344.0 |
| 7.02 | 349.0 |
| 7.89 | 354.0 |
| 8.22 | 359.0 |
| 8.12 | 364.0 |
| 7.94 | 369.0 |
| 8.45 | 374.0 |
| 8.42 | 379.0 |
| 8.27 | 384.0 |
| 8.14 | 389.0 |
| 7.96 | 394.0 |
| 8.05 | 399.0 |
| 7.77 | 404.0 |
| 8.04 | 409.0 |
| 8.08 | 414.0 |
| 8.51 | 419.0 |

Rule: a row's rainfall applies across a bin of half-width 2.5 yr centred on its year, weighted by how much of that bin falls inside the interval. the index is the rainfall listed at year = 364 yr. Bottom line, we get 8.12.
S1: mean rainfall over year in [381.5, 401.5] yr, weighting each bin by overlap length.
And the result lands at 8.11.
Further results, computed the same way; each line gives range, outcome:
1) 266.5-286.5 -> 7.74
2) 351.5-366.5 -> 8.08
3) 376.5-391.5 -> 8.28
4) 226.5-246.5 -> 7.97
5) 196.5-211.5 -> 7.95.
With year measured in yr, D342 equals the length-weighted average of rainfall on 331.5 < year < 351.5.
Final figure 7.74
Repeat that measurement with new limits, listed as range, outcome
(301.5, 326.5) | 7.51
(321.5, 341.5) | 8.04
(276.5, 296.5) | 7.01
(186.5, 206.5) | 7.85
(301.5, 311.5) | 7.03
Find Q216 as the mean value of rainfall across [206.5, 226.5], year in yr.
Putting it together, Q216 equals 7.84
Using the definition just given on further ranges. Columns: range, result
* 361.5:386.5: 8.24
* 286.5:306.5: 6.58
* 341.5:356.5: 7.54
